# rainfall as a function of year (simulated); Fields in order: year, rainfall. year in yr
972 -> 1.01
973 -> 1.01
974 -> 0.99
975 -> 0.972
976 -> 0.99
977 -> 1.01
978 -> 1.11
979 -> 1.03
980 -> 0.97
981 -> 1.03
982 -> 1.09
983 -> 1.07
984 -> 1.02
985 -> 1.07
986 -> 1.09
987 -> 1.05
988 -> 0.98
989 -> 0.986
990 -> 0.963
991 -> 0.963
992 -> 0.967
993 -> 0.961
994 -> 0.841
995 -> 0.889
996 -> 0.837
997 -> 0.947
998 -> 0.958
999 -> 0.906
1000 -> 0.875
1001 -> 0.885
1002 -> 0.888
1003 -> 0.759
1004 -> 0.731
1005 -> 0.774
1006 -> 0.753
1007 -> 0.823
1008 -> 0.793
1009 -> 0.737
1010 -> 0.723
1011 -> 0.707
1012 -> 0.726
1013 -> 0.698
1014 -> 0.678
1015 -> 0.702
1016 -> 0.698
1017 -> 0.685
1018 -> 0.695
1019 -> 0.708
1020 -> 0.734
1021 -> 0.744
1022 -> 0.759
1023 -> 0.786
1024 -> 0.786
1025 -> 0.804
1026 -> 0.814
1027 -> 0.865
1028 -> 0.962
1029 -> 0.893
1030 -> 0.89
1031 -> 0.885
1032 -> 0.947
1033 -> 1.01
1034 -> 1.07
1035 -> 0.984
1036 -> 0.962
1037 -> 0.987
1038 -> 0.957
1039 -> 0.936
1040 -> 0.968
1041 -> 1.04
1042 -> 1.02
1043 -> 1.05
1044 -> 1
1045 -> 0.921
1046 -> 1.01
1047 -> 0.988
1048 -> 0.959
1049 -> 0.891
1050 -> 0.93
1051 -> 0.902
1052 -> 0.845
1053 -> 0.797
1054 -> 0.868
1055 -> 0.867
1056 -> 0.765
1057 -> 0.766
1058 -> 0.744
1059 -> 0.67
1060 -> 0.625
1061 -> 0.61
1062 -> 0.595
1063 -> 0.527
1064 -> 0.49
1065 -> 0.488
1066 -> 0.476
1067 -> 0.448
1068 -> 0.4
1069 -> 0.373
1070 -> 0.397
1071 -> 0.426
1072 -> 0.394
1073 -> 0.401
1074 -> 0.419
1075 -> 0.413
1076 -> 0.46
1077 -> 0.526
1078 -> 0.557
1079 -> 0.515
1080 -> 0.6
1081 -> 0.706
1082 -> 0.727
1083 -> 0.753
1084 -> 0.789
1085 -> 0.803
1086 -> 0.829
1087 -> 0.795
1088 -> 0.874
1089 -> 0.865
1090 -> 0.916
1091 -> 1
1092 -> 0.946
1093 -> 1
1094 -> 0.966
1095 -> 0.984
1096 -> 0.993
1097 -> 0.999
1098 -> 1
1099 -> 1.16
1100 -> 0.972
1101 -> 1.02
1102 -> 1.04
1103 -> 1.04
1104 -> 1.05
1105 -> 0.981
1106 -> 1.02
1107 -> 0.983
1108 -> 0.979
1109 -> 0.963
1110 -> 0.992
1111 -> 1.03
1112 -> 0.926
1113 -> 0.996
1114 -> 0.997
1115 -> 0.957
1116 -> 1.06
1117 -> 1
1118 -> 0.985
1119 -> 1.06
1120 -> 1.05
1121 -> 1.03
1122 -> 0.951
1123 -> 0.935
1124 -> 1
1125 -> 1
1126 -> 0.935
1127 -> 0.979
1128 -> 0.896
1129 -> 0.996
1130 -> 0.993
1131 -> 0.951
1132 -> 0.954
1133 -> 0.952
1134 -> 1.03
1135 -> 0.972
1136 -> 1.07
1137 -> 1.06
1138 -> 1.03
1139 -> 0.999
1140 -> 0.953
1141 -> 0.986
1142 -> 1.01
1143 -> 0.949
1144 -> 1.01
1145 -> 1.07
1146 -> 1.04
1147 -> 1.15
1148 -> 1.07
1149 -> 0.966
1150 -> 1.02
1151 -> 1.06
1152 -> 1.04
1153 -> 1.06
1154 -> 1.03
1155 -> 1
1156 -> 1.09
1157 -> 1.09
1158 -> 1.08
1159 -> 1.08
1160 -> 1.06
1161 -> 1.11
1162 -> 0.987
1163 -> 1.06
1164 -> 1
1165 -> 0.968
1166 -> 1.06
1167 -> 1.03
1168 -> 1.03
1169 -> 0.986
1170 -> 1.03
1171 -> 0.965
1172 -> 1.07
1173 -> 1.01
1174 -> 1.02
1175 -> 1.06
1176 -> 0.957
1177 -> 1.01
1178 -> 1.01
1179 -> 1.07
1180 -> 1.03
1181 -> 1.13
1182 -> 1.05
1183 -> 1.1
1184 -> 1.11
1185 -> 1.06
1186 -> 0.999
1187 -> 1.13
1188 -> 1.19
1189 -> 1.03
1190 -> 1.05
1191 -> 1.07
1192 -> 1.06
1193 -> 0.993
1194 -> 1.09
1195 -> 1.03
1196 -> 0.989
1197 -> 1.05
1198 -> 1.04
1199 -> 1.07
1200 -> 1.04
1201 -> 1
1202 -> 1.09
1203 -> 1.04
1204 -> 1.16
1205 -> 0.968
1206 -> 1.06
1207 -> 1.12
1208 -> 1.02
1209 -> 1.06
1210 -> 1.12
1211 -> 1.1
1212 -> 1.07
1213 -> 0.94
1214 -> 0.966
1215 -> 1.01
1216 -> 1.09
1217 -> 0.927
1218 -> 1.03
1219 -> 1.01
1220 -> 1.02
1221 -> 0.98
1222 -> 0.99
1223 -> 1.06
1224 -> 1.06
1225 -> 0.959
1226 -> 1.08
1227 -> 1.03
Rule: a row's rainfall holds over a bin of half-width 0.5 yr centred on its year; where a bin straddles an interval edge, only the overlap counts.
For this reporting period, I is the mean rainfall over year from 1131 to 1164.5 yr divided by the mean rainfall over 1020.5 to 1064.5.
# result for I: 1.20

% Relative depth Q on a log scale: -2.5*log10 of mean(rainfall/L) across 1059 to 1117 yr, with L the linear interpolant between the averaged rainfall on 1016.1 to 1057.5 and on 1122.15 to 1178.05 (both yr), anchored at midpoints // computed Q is 0.22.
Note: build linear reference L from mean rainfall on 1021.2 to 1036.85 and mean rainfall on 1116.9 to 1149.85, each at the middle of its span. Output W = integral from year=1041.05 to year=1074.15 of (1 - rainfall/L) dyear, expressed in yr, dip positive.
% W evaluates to 7.68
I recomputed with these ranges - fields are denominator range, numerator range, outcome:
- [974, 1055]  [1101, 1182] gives 1.13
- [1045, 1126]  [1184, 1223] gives 1.28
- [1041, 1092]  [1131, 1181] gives 1.45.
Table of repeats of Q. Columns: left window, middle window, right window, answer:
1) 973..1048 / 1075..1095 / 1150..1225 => 0.25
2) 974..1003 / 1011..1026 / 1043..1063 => 0.23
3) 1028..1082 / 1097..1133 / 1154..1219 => -0.13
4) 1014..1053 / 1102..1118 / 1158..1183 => -0.03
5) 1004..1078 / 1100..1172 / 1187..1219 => -0.10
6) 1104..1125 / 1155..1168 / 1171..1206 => -0.02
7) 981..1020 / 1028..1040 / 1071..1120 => -0.12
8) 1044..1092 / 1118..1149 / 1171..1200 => -0.13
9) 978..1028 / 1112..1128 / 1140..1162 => 0.02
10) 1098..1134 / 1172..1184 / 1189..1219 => -0.02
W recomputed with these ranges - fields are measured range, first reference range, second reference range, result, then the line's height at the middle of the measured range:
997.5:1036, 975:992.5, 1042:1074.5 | 2.5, 0.876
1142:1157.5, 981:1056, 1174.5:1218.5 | -0.5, 1.01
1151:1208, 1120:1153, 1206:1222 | -1.7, 1.02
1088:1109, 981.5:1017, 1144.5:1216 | -0.5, 0.967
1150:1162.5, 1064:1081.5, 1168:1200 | -2.1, 0.903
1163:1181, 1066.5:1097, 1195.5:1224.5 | -1.8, 0.932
